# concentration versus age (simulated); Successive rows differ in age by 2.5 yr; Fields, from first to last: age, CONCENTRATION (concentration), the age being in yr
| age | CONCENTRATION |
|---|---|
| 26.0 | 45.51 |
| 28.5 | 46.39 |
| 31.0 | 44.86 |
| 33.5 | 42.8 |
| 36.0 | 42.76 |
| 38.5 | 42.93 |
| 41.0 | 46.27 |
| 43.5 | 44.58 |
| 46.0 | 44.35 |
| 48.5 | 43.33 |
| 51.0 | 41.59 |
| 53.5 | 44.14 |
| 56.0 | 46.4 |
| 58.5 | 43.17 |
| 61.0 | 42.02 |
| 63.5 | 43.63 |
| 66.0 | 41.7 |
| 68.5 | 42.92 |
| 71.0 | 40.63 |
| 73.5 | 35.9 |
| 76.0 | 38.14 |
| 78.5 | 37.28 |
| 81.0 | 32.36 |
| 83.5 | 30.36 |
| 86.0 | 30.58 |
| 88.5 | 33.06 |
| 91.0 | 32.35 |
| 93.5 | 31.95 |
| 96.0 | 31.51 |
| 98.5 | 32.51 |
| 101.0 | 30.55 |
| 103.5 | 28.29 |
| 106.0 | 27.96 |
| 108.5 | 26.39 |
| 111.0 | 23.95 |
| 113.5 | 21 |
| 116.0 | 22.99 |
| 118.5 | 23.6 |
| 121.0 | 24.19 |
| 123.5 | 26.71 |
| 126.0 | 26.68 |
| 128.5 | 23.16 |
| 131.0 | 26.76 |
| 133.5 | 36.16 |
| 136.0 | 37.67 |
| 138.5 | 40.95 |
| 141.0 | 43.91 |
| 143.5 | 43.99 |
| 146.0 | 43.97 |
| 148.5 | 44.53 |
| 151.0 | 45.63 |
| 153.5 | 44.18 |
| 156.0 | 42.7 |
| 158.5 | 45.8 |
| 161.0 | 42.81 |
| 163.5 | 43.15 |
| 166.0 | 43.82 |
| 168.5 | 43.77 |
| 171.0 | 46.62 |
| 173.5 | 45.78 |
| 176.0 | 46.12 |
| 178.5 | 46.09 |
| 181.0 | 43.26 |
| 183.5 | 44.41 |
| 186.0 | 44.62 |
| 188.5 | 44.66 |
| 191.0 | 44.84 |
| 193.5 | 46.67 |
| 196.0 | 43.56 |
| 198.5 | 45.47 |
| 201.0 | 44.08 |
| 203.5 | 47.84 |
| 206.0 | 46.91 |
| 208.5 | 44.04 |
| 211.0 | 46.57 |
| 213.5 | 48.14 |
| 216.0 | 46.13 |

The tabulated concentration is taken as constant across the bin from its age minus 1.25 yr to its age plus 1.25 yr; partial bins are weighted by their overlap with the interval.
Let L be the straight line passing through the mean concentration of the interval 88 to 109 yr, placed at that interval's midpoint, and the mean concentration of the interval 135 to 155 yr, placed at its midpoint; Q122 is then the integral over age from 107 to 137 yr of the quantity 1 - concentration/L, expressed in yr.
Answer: 8.5 yr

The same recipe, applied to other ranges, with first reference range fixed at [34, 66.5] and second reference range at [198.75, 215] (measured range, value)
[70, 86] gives 3.2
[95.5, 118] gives 8.9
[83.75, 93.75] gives 2.8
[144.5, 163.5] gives 0.5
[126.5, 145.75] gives 3.8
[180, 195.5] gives 0.4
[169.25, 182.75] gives 0.1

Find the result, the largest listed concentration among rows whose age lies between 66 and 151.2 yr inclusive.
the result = 45.63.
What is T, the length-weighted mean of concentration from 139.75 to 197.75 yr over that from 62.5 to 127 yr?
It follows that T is 1.42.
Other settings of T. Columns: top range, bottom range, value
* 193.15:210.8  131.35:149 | 1.12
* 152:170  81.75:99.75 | 1.38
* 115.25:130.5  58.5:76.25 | 0.60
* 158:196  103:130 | 1.80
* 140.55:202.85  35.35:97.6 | 1.14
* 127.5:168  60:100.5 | 1.13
